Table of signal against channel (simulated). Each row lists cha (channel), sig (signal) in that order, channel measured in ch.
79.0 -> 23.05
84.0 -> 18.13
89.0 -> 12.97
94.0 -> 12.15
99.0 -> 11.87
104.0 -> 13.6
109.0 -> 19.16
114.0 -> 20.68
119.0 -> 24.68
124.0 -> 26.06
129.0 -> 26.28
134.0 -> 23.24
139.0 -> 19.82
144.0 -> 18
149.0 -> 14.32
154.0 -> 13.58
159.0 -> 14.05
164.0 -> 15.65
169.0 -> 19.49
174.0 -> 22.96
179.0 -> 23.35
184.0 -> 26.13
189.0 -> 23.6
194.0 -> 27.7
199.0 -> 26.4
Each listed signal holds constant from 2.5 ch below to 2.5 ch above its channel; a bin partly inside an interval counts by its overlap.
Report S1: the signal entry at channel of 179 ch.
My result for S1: 23.35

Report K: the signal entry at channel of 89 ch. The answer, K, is 12.97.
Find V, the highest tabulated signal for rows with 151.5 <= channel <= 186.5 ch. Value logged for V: 26.13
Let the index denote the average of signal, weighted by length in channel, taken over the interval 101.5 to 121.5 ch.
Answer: 19.5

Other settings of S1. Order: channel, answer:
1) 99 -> 11.87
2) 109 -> 19.16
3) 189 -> 23.6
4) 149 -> 14.32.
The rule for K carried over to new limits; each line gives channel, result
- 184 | 26.13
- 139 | 19.82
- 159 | 14.05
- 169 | 19.49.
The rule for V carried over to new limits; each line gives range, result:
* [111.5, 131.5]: 26.28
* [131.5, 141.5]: 23.24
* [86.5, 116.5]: 20.68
